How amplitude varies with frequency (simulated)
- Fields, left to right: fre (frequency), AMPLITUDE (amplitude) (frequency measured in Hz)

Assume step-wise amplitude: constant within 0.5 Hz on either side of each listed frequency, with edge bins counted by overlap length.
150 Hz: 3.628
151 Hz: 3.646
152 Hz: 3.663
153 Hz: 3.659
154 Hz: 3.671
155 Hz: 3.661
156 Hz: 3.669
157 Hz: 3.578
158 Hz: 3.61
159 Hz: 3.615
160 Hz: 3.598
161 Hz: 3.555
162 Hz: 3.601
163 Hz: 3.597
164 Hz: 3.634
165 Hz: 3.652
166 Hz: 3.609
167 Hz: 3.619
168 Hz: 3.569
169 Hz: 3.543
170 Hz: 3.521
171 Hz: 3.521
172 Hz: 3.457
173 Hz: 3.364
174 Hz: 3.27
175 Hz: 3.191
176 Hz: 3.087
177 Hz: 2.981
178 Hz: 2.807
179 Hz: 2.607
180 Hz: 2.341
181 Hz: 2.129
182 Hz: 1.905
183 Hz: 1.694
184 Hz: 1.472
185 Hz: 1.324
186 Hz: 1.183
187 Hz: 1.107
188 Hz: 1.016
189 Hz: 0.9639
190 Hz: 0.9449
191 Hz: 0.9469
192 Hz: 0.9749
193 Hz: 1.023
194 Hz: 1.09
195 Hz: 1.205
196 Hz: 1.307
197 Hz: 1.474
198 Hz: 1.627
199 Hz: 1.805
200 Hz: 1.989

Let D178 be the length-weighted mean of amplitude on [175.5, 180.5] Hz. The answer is 2.76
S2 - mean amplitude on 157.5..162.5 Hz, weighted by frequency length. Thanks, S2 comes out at 3.6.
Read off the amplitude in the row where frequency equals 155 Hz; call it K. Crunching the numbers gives 3.661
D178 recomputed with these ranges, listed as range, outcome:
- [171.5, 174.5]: 3.36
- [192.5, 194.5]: 1.06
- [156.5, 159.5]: 3.6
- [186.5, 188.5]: 1.06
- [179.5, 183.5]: 2.02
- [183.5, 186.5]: 1.33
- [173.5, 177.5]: 3.13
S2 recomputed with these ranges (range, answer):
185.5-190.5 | 1.04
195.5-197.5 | 1.39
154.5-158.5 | 3.63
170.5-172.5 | 3.49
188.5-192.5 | 0.958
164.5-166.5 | 3.63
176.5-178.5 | 2.89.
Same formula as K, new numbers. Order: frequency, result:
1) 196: 1.307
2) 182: 1.905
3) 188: 1.016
